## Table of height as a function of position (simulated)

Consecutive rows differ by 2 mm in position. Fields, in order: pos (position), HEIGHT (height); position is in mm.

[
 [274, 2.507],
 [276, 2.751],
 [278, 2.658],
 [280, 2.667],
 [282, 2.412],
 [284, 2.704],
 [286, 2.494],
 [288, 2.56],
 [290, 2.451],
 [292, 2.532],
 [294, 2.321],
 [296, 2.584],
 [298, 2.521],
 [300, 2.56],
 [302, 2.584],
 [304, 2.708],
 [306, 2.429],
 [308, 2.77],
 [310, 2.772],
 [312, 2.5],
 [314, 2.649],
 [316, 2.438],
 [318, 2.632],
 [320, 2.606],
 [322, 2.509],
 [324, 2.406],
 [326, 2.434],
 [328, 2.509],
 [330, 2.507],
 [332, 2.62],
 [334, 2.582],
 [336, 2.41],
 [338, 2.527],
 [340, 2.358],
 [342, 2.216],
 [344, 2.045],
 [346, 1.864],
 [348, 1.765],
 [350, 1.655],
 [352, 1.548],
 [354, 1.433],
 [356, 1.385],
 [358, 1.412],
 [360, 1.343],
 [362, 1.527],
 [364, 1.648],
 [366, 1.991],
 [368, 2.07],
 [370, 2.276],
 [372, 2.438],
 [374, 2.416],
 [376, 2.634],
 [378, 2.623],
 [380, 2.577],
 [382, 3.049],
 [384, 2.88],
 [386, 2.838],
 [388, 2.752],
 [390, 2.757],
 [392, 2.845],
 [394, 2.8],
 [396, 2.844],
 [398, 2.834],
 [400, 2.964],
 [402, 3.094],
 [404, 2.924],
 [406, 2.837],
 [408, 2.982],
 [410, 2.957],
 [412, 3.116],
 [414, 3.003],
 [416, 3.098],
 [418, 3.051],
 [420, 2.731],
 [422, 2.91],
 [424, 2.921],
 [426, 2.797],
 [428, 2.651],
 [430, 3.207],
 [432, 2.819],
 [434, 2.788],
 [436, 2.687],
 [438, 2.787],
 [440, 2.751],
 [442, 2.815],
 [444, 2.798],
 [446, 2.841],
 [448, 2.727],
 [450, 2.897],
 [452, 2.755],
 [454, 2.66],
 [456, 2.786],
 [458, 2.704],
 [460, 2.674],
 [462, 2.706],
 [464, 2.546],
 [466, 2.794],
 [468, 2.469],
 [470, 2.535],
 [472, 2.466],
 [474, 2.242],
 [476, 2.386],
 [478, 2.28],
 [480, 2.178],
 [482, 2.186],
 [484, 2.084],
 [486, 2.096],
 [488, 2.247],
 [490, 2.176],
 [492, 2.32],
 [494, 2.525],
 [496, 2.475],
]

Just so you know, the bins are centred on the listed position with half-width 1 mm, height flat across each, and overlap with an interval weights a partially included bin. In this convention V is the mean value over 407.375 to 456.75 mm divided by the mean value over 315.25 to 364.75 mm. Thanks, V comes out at 1.37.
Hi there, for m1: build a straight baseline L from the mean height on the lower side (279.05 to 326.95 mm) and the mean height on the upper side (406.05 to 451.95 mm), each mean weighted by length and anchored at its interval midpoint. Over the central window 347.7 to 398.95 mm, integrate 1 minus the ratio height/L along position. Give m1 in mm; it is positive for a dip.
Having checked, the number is 9.2 mm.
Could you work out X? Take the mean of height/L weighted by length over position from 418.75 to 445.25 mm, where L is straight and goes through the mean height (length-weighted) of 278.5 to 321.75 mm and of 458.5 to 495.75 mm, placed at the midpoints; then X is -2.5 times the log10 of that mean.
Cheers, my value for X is -0.16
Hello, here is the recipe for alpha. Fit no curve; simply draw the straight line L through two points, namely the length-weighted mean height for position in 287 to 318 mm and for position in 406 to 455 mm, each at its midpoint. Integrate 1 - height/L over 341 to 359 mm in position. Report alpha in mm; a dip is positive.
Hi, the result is 6.53 mm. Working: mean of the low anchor 2.56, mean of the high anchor 2.86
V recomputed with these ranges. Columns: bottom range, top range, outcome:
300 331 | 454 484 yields 0.97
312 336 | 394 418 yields 1.17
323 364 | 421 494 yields 1.29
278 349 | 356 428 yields 1.05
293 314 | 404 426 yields 1.14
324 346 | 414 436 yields 1.21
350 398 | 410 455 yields 1.26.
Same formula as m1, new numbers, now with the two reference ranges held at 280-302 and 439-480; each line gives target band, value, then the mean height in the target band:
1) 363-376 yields 2.0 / 2.18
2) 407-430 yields -3.0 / 2.94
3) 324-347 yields 1.6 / 2.37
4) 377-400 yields -2.0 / 2.81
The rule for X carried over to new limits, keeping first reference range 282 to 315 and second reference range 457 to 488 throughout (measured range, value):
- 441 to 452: -0.15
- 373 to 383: -0.07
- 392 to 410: -0.17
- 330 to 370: 0.29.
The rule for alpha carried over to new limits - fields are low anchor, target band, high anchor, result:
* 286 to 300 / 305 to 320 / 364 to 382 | -0.8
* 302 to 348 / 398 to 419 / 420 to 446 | -1.9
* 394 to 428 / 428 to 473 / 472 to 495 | -3.0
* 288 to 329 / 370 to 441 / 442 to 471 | -4.7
